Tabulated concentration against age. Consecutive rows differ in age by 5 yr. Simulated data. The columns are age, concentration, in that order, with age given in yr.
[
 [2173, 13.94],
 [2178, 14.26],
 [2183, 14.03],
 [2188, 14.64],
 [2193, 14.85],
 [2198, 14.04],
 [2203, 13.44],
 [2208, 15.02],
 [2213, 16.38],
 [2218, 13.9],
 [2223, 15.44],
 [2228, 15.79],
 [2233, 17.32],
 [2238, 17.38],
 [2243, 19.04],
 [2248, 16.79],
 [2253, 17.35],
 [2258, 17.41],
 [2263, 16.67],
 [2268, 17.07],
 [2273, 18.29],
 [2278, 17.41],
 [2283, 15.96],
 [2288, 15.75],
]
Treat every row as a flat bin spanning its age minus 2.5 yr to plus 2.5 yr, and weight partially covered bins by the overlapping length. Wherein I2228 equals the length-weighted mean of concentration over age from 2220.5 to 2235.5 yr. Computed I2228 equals 16.2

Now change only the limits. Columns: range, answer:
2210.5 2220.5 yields 15.1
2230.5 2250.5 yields 17.6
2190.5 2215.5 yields 14.7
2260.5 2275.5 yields 17.3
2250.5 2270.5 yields 17.1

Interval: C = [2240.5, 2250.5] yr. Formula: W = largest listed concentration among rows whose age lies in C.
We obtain 19.04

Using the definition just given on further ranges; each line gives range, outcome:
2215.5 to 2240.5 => 17.38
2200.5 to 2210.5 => 15.02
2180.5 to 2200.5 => 14.85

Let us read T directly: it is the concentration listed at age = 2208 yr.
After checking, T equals 15.02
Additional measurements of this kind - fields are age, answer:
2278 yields 17.41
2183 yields 14.03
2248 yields 16.79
